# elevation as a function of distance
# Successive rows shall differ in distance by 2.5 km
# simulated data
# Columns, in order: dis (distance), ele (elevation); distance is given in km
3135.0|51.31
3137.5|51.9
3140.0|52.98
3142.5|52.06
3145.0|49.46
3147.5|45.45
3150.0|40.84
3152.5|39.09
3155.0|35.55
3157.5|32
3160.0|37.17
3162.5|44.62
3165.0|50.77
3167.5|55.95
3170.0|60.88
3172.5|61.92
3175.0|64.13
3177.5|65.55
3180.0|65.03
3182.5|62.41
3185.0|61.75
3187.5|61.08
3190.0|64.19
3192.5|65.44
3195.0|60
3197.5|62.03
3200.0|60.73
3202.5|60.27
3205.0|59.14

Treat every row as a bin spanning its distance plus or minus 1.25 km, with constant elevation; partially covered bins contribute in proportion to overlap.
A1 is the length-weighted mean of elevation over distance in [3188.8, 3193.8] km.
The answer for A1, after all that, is 64.8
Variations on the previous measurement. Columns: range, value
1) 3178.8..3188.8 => 62.6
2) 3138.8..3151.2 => 48.2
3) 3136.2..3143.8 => 52.3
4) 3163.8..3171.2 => 55.9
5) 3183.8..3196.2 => 62.5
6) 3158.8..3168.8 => 47.2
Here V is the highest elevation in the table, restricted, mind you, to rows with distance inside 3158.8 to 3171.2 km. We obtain 60.88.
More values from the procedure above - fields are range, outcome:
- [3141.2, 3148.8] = 52.06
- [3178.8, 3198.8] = 65.44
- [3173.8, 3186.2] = 65.55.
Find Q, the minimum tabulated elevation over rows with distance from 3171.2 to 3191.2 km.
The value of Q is 61.08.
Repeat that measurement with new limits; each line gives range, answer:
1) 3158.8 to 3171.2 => 37.17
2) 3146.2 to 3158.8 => 32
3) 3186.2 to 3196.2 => 60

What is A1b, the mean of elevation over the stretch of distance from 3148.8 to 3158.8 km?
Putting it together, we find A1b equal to 36.9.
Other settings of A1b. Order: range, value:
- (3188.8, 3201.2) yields 62.5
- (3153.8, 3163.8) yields 37.4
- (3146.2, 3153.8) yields 41.8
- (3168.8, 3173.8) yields 61.4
